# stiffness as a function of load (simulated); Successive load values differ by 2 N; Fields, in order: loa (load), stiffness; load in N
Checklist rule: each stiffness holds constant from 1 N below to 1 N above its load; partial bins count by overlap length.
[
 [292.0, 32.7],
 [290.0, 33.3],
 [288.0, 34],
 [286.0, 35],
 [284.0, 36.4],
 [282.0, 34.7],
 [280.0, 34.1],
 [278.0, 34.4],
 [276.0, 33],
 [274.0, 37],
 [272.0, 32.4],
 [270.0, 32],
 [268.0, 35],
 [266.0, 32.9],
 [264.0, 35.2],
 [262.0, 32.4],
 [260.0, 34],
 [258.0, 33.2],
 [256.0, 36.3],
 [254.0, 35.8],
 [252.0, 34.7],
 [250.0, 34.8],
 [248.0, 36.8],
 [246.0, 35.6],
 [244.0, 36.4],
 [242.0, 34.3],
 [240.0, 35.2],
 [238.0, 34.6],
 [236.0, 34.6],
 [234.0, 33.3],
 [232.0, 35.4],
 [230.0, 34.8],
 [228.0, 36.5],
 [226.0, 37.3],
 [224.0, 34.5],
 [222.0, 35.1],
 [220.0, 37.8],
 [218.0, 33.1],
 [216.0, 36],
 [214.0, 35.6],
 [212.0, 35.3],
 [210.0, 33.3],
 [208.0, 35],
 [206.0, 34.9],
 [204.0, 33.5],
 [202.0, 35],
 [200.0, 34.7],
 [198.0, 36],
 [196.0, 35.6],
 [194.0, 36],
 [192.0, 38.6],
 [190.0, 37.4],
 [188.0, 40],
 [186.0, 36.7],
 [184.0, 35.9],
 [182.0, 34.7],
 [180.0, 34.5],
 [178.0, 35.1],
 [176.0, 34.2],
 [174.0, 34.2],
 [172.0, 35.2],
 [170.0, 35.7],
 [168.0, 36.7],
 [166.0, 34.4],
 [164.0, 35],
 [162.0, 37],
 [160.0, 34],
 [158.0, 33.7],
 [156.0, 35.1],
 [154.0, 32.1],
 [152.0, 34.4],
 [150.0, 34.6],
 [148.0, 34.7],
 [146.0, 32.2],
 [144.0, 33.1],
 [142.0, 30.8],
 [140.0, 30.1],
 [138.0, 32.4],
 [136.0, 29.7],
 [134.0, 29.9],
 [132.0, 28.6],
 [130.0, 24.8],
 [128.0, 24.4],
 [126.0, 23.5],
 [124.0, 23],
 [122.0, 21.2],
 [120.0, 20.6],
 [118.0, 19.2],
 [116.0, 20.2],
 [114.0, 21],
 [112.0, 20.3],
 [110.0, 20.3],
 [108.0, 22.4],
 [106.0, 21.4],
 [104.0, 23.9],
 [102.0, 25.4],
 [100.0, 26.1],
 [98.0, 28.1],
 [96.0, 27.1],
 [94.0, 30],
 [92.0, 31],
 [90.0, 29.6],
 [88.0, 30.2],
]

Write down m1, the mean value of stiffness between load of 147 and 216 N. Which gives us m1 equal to 35.3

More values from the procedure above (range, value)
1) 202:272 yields 34.8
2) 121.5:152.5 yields 29.3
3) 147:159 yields 34.1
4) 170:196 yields 36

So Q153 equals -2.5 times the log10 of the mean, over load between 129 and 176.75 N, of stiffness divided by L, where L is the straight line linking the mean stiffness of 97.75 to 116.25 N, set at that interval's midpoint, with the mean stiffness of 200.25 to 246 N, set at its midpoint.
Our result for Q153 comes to -0.19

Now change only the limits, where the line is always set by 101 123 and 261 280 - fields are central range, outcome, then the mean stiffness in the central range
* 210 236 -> -0.172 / 35.3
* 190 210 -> -0.245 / 35.5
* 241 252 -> -0.114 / 35.5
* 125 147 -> -0.237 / 29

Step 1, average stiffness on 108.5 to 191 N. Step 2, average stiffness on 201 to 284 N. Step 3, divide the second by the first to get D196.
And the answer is 1.13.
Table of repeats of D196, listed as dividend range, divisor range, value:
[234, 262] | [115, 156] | 1.24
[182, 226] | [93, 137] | 1.48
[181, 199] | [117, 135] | 1.54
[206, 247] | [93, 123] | 1.52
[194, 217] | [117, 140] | 1.38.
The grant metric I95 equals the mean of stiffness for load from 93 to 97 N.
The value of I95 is 28.6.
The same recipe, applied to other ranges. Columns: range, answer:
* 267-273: 33.1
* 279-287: 35.1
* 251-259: 35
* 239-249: 35.7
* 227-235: 35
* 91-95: 30.5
